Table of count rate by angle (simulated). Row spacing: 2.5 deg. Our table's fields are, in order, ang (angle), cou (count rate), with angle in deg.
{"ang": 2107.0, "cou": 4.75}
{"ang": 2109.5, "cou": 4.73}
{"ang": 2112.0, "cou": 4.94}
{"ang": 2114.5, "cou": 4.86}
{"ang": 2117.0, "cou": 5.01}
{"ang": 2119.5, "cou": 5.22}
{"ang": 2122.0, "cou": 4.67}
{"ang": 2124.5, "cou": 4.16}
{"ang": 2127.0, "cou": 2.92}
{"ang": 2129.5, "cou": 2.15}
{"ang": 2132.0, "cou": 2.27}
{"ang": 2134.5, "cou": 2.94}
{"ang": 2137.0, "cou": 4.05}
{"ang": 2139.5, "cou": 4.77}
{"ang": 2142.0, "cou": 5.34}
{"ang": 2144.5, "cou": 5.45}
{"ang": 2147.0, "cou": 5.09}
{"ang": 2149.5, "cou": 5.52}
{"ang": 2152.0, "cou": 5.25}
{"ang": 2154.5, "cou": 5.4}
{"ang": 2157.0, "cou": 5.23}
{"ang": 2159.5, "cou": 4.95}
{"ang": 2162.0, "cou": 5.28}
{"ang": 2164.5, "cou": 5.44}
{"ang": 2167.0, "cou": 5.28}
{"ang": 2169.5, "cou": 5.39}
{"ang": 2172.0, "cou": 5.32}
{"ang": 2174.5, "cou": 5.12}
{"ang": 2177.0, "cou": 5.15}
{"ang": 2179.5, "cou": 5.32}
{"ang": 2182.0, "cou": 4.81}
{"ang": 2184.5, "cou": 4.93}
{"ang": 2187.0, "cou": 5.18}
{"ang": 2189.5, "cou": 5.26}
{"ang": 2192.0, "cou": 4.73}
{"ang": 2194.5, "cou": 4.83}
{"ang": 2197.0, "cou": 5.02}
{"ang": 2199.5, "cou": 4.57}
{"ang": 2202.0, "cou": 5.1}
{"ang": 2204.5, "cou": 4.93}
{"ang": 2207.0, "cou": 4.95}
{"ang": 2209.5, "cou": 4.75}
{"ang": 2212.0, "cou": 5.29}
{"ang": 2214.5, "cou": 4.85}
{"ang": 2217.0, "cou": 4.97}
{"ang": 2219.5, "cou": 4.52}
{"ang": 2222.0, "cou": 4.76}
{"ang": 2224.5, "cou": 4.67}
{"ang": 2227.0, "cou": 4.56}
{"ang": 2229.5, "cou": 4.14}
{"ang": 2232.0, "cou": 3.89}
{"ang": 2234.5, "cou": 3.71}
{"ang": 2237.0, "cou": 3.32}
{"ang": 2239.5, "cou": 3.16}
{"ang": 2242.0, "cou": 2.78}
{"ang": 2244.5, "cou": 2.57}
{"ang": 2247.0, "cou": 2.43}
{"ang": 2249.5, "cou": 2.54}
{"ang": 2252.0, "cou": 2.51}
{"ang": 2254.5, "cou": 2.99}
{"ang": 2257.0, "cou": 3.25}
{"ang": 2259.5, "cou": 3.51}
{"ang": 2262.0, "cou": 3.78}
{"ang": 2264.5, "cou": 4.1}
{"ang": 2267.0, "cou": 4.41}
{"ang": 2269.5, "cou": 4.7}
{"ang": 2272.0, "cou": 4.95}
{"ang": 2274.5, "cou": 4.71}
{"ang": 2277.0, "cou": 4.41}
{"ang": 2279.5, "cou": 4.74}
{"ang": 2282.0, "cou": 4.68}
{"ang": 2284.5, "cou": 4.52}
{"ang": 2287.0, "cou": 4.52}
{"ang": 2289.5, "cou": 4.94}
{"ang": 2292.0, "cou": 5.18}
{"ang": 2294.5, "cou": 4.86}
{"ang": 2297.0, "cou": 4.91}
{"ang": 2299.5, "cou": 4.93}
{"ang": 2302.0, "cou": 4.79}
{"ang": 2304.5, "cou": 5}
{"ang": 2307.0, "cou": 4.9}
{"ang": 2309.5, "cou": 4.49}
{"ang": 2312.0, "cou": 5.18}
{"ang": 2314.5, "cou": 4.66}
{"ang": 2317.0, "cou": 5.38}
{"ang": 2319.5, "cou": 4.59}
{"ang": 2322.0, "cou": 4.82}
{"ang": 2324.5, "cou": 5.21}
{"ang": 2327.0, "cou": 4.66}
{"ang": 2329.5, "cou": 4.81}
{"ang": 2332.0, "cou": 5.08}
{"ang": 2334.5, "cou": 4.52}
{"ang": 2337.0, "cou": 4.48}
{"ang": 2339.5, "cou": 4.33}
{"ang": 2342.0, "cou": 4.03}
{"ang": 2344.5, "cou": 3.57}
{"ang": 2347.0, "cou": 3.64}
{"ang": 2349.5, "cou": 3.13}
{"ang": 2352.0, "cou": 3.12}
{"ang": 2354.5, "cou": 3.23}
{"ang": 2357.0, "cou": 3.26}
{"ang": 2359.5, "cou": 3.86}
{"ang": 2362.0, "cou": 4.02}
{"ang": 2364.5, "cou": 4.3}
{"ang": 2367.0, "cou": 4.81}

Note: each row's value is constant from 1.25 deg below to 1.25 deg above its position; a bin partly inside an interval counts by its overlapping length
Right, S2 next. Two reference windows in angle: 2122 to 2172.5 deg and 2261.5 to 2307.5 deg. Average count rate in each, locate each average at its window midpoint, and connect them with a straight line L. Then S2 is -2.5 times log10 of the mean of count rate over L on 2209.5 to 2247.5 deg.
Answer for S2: 0.16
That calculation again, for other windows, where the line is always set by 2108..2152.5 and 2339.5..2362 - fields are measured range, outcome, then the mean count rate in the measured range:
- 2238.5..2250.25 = 0.419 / 2.69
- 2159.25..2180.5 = -0.233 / 5.26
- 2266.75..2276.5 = -0.214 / 4.7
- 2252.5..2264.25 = 0.155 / 3.39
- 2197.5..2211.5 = -0.188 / 4.89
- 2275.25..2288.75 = -0.200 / 4.59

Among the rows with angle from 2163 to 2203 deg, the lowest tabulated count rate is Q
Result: 4.57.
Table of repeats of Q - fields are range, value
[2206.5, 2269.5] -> 2.43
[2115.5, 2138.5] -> 2.15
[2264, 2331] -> 4.1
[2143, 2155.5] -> 5.09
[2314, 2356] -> 3.12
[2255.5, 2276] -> 3.25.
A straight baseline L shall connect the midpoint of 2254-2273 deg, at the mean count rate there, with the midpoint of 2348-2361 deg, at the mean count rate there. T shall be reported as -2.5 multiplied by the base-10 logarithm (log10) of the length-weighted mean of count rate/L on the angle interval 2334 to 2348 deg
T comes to -0.19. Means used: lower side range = 3.99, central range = 4.08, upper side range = 3.34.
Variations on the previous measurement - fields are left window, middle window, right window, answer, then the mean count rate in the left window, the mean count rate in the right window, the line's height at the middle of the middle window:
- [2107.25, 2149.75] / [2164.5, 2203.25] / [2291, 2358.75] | -0.16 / 4.34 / 4.47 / 4.38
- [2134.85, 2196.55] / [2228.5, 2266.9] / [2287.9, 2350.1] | 0.43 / 5.1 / 4.66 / 4.86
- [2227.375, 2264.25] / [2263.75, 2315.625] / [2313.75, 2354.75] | -0.25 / 3.24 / 4.33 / 3.78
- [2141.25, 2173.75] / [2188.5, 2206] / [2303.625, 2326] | 0.06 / 5.3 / 4.91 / 5.2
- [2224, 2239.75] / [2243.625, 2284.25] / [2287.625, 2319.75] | 0.16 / 3.93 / 4.91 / 4.37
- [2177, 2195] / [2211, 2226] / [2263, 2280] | 0.00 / 5.03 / 4.56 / 4.85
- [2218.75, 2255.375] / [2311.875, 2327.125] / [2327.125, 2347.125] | -0.17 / 3.49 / 4.36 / 4.21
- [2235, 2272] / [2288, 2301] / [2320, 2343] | -0.22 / 3.35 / 4.66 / 4.04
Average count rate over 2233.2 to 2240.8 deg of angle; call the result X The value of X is 3.4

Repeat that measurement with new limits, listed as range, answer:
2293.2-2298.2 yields 4.89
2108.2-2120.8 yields 4.95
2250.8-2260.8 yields 3.07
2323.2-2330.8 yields 4.89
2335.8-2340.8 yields 4.4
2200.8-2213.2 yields 5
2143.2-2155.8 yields 5.34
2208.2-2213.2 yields 5.02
